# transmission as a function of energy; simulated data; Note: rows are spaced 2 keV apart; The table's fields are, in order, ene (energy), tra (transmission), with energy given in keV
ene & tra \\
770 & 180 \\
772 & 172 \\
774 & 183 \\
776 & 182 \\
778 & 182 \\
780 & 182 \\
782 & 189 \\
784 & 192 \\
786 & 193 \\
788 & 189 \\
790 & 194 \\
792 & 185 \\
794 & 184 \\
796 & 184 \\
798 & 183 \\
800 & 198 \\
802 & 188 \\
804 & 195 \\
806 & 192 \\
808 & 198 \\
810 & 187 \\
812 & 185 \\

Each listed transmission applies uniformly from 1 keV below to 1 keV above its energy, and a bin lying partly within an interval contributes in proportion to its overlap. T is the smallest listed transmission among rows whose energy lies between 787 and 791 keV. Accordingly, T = 189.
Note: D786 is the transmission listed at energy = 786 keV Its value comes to 193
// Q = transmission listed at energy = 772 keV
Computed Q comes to 172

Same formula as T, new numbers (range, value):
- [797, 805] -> 183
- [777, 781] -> 182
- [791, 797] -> 184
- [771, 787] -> 172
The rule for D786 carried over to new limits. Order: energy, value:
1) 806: 192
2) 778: 182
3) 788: 189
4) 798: 183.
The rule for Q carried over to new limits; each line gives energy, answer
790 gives 194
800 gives 198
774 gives 183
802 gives 188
